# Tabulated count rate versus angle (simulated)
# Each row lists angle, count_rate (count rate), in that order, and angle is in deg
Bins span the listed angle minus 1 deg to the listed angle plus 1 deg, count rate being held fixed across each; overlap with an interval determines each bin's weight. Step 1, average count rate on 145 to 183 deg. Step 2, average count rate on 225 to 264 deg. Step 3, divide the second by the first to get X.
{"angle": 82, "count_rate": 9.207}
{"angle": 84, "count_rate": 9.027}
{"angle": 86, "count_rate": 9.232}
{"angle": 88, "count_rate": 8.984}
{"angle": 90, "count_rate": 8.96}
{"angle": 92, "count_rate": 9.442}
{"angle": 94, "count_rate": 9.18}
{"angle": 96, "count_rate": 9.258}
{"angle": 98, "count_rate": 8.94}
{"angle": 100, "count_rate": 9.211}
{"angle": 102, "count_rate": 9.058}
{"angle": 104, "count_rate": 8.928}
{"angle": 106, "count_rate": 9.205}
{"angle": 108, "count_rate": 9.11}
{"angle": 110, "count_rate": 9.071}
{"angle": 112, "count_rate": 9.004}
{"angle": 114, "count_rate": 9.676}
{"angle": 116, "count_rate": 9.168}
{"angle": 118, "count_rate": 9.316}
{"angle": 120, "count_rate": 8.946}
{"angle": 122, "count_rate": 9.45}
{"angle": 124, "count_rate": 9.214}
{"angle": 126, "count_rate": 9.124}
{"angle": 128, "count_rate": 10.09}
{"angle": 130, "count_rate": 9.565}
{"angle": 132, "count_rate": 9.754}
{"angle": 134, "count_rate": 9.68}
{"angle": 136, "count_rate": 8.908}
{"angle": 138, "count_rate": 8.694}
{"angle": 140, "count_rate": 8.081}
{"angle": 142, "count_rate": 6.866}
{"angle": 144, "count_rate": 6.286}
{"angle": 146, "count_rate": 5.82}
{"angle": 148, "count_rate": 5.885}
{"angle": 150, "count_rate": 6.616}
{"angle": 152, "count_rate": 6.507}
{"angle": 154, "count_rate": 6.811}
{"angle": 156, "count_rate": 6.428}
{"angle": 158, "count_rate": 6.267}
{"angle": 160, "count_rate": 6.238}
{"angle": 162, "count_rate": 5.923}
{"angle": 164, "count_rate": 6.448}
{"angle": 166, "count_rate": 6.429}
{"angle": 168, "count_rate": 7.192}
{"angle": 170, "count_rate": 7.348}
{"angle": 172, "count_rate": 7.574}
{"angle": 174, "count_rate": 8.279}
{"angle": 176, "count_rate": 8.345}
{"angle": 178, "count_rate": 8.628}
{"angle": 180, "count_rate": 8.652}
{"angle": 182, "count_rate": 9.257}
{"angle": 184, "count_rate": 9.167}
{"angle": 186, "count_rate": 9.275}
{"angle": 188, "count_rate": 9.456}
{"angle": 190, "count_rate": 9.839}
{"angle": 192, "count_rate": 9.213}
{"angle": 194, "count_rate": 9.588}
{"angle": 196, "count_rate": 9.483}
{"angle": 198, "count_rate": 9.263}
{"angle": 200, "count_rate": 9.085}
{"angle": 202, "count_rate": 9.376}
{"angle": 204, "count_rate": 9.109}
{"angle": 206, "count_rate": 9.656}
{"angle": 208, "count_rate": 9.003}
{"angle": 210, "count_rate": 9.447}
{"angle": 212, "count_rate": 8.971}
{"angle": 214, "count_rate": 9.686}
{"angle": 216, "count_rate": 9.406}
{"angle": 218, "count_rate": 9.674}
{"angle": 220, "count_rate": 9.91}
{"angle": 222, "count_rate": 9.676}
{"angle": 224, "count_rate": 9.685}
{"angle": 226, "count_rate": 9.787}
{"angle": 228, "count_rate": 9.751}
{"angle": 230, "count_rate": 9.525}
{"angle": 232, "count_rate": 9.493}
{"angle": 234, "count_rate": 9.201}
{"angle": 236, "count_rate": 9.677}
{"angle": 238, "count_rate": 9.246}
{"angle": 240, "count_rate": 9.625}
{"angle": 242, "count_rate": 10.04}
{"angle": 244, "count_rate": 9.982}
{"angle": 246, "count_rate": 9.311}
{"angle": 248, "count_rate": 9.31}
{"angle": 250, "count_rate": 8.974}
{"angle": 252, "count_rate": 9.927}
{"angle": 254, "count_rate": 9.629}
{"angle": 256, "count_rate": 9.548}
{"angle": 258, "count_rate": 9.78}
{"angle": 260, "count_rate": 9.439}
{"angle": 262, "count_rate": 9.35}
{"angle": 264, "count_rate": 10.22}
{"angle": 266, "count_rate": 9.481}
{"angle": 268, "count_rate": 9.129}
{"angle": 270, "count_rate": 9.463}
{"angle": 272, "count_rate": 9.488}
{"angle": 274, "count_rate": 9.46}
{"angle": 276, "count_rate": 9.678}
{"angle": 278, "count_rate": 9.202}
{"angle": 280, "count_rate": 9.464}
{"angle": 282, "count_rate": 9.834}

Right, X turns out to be 1.4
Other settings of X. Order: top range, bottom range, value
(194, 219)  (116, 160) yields 1.17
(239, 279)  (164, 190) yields 1.15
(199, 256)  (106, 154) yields 1.12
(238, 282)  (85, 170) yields 1.16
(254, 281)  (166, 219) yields 1.06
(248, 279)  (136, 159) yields 1.39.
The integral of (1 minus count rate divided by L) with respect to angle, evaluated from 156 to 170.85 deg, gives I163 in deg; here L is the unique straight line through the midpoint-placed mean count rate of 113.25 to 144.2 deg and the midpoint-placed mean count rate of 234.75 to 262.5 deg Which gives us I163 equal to 4.3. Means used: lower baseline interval 8.99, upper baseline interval 9.56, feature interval 6.53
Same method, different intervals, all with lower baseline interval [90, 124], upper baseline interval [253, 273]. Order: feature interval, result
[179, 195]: 0.1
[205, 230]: -0.3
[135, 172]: 9.8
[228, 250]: -0.1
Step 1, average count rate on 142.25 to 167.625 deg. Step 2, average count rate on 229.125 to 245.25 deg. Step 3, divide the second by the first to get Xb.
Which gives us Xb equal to 1.5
